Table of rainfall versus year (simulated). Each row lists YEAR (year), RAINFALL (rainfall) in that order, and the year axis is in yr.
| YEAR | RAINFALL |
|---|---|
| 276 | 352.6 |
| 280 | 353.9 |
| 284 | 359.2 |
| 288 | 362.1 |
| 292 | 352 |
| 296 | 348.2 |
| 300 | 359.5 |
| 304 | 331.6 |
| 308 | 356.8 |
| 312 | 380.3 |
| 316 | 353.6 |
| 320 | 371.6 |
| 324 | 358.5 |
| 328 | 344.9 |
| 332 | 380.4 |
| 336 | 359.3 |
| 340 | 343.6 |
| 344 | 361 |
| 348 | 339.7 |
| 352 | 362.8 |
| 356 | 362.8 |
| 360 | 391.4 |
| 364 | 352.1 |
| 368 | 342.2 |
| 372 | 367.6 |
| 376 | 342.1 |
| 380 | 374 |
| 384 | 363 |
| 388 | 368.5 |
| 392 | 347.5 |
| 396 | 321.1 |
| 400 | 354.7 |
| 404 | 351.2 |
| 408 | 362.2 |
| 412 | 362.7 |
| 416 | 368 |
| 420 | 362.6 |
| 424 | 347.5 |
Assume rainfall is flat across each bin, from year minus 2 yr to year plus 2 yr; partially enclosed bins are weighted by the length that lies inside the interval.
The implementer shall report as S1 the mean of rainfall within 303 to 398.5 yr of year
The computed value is 358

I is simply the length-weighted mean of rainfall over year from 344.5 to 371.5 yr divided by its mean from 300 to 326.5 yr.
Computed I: 1.00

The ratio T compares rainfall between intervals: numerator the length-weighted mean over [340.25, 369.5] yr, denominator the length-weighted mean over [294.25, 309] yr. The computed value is 1.03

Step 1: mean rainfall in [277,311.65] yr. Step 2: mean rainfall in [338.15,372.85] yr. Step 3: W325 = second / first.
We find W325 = 1.01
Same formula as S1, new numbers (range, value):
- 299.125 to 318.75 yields 357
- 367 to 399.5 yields 354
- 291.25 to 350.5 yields 356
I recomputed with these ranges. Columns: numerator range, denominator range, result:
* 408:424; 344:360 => 1.00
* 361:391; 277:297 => 1.01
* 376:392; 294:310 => 1.04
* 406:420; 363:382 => 1.02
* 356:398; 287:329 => 1.00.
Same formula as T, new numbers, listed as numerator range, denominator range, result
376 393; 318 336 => 1.00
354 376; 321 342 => 1.01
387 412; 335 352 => 1.00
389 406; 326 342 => 0.97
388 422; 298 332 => 0.99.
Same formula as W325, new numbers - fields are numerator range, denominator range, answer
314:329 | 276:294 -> 1.00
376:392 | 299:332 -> 1.01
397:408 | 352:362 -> 0.94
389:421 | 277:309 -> 1.00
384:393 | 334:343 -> 1.02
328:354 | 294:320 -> 1.00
